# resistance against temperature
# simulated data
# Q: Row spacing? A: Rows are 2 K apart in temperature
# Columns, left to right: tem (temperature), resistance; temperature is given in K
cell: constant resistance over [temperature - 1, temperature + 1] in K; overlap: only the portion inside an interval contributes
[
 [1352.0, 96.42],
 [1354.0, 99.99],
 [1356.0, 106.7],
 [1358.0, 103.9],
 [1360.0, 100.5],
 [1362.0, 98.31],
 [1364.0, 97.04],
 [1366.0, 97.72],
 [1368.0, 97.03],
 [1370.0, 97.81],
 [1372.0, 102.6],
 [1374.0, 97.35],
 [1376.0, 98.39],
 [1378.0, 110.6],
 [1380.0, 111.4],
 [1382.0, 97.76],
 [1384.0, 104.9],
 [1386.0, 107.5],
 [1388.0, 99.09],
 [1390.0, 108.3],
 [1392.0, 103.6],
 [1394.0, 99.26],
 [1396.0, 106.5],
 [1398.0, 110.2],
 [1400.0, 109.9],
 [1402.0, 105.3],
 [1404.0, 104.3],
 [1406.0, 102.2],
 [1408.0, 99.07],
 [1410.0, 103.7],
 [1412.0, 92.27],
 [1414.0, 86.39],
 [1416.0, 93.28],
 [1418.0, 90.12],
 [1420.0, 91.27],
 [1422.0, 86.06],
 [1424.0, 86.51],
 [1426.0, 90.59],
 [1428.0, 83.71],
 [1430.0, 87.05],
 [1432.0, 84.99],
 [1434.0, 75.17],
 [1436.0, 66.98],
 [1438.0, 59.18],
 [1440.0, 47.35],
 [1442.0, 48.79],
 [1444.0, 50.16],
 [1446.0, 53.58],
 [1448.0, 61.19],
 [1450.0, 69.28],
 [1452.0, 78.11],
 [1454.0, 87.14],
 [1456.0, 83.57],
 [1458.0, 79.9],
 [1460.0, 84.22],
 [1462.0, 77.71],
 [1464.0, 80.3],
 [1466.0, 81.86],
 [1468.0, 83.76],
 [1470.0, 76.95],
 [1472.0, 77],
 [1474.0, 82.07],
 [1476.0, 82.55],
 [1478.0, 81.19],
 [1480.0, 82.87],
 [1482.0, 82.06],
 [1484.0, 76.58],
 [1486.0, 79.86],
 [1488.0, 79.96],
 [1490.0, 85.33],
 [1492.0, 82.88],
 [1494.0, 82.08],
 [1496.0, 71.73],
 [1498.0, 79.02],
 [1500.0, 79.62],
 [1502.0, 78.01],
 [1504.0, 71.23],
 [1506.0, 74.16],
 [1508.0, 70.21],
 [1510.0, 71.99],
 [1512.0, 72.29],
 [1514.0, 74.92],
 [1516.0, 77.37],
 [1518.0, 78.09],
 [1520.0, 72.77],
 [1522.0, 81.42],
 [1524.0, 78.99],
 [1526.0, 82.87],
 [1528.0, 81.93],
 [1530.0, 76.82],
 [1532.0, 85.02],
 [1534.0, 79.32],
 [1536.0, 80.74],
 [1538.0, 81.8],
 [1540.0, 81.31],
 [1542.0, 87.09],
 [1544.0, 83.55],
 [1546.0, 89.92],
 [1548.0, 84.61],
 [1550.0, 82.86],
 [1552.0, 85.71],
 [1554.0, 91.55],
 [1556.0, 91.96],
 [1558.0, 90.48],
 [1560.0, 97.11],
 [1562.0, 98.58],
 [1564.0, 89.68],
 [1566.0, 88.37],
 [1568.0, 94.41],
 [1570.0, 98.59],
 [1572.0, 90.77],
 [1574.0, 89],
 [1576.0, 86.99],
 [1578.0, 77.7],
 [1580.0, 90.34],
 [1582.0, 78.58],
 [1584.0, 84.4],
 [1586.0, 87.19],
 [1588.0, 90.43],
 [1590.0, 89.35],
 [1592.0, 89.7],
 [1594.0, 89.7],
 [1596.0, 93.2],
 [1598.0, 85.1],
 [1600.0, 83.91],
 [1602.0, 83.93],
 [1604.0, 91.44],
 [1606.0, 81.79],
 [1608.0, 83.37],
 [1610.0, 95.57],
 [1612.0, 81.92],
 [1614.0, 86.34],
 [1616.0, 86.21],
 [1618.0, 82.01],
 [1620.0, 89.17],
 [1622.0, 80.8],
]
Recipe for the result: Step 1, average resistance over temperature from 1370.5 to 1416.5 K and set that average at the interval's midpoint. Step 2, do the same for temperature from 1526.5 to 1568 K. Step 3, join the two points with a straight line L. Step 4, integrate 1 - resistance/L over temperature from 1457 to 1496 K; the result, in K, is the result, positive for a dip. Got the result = 5.4 K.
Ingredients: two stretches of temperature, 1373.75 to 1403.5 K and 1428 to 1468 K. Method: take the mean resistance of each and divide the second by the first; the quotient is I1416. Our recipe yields 0.69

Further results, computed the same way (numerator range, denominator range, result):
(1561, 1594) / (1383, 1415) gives 0.87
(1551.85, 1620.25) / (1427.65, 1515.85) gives 1.17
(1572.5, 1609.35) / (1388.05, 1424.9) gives 0.88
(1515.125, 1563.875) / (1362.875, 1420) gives 0.84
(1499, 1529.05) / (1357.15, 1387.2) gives 0.75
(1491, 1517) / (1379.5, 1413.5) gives 0.73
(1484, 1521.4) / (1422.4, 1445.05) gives 1.08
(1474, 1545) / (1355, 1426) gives 0.79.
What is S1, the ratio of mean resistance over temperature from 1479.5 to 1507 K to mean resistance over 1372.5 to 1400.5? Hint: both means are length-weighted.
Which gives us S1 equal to 0.8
